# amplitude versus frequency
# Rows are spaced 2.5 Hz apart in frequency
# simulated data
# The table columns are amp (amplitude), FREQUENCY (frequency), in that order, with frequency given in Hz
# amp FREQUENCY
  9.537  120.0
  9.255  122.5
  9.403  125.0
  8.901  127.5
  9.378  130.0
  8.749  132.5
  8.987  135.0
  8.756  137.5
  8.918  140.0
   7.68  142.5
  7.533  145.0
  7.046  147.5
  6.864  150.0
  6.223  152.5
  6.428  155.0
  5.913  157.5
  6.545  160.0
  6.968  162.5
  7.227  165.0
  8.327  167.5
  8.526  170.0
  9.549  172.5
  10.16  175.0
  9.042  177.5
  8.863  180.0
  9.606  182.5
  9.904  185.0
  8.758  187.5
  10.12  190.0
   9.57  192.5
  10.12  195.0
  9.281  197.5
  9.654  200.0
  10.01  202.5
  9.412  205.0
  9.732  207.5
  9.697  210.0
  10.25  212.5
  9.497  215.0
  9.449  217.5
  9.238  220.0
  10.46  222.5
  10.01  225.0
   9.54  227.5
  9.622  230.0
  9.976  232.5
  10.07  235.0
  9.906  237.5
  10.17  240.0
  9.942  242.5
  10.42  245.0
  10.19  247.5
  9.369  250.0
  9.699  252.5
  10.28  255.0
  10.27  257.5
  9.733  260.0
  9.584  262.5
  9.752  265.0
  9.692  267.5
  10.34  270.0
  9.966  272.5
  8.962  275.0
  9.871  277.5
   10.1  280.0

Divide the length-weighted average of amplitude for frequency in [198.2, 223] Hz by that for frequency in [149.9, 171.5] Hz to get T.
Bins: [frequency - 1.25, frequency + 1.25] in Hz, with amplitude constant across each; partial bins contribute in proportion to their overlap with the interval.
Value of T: 1.4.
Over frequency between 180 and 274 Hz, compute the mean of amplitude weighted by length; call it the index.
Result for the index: 9.8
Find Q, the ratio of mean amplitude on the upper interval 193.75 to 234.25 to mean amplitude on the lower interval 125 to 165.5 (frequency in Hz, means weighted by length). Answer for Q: 1.27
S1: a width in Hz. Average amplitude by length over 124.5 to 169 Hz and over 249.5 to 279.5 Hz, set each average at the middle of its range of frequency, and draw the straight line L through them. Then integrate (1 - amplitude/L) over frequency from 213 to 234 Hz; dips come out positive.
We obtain -1.5 Hz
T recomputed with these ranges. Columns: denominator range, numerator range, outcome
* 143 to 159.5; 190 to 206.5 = 1.45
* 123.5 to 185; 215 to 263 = 1.21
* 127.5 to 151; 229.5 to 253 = 1.20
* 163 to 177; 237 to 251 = 1.15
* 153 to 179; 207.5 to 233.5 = 1.25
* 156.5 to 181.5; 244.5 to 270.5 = 1.22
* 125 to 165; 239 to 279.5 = 1.28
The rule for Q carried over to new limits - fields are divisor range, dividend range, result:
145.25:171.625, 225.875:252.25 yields 1.40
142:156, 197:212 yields 1.40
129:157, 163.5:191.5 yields 1.16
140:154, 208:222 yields 1.34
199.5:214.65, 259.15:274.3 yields 1.00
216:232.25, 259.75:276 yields 1.00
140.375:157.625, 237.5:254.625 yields 1.43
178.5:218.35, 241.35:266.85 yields 1.03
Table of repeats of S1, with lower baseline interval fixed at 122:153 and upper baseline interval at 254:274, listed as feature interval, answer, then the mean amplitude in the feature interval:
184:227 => -2.48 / 9.71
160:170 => 1.33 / 7.51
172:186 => -1.06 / 9.51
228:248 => -0.85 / 10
